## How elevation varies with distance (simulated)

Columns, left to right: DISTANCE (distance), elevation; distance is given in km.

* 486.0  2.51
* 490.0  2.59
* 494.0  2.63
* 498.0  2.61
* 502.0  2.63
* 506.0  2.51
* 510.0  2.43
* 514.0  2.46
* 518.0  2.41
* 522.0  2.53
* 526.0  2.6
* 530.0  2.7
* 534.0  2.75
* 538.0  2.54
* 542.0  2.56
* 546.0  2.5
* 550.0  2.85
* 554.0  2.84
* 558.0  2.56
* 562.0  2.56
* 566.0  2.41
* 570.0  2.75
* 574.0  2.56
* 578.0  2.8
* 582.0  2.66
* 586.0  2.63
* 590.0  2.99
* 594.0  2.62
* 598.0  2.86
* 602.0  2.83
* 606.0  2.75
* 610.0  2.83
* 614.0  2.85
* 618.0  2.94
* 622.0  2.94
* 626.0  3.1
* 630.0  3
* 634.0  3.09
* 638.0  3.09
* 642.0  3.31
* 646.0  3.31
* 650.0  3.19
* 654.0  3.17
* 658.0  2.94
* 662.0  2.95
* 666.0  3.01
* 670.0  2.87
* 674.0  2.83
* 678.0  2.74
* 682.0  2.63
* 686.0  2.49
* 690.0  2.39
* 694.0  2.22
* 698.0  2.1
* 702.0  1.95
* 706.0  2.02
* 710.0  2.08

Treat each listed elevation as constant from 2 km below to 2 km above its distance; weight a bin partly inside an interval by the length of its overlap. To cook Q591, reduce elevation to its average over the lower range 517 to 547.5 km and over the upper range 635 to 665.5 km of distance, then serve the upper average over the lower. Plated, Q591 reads 1.2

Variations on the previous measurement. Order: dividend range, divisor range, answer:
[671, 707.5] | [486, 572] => 0.92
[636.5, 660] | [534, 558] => 1.19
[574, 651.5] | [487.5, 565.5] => 1.13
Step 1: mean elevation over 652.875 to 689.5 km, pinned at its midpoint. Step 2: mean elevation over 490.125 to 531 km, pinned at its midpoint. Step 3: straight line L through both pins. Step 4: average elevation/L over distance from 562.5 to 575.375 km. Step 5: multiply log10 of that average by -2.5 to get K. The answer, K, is 0.03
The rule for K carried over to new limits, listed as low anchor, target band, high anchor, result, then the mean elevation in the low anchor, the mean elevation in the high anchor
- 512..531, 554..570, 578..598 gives 0.033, 2.53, 2.75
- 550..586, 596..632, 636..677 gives -0.013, 2.65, 3.06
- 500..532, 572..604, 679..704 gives -0.126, 2.53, 2.31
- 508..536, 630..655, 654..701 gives -0.204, 2.55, 2.66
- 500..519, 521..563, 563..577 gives -0.040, 2.49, 2.59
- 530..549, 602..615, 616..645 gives 0.058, 2.61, 3.08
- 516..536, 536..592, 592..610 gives 0.012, 2.6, 2.77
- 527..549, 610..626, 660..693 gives -0.095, 2.62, 2.72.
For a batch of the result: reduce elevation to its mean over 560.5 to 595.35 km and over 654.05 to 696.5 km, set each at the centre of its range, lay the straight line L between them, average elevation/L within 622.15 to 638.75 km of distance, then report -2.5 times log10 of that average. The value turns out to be -0.14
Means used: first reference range 2.67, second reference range 2.72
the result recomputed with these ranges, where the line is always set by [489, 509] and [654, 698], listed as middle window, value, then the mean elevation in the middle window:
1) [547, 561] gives -0.039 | 2.72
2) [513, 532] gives 0.024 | 2.54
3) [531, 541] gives -0.013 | 2.64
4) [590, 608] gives -0.056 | 2.79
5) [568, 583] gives -0.024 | 2.69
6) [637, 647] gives -0.208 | 3.24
